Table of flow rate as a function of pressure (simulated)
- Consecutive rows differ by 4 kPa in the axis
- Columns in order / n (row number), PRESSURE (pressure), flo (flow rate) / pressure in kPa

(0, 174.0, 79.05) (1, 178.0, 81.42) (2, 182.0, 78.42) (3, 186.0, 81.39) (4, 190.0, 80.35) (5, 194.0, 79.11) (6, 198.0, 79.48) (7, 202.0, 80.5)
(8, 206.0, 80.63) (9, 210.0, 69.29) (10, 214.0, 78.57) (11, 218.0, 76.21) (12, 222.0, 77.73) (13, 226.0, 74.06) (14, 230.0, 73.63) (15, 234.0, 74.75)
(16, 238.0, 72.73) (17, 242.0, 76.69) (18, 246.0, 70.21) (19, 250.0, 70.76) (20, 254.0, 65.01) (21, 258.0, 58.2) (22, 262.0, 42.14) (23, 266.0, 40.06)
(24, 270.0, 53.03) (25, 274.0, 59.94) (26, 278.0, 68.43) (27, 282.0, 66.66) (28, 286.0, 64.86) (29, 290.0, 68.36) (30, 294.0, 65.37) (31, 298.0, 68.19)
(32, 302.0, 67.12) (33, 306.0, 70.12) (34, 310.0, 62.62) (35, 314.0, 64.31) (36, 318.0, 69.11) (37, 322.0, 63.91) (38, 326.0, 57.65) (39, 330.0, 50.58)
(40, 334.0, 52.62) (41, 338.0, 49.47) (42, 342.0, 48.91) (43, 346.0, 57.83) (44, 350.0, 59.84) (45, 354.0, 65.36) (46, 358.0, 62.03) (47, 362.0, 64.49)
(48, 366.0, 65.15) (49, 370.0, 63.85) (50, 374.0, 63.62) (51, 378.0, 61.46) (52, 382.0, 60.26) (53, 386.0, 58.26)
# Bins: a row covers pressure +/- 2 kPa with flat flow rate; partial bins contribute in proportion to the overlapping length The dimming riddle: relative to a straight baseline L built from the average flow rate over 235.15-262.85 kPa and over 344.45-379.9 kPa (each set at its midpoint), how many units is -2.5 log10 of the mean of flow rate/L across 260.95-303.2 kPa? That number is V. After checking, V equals 0.08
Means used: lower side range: 66.4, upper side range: 62.7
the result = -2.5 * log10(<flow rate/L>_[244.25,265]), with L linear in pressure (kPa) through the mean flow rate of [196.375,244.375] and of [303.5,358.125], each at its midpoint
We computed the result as 0.18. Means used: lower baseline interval 76.1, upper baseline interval 59.6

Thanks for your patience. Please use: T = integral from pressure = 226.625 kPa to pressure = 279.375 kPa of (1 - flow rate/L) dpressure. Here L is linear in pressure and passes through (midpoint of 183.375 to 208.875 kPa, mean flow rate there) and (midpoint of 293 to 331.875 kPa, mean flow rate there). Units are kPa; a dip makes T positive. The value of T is 6.21 kPa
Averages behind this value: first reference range 79.8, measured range 63.7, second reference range 63.9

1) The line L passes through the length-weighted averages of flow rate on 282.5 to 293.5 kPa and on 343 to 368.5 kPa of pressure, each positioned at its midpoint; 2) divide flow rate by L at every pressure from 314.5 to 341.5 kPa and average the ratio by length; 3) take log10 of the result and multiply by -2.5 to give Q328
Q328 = 0.120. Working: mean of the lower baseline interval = 66.4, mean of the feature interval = 57.2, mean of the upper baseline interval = 61.9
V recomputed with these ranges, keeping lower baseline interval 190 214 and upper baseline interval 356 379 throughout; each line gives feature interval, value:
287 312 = 0.04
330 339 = 0.28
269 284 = 0.14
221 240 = 0.02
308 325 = 0.06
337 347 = 0.26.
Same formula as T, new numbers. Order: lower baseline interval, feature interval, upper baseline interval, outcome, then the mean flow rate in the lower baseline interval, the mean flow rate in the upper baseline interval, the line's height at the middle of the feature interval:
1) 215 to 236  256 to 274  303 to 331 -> 5.26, 75.4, 63.2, 70.2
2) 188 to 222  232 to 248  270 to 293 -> -0.39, 78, 64.5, 71.8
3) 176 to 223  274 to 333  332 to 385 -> 1.57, 78.6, 59.6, 66.2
